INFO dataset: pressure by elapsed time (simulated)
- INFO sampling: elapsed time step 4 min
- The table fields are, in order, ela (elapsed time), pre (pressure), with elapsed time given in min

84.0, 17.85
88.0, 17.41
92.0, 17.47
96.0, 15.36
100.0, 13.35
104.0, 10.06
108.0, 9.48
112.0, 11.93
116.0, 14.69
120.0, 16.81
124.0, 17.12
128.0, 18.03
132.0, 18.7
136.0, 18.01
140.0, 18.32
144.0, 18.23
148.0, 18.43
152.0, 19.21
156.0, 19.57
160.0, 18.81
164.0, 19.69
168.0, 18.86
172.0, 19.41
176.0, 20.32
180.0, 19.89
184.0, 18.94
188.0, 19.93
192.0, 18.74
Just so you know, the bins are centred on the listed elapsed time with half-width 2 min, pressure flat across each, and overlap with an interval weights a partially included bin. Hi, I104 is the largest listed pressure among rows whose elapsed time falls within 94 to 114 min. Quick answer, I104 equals 15.36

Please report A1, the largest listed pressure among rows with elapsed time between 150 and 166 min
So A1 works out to 19.69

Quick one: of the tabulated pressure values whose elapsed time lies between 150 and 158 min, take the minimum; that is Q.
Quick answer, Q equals 19.21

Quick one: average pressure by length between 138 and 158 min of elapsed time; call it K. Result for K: 18.8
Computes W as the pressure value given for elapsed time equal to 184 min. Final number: 18.94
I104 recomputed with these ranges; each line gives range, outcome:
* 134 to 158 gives 19.57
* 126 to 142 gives 18.7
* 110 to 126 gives 17.12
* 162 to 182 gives 20.32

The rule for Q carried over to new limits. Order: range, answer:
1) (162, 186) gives 18.86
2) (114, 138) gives 14.69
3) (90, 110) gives 9.48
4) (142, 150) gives 18.23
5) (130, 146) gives 18.01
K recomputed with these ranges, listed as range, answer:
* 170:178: 19.9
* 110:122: 14.5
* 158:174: 19.2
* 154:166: 19.4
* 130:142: 18.3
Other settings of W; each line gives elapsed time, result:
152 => 19.21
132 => 18.7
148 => 18.43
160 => 18.81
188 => 19.93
